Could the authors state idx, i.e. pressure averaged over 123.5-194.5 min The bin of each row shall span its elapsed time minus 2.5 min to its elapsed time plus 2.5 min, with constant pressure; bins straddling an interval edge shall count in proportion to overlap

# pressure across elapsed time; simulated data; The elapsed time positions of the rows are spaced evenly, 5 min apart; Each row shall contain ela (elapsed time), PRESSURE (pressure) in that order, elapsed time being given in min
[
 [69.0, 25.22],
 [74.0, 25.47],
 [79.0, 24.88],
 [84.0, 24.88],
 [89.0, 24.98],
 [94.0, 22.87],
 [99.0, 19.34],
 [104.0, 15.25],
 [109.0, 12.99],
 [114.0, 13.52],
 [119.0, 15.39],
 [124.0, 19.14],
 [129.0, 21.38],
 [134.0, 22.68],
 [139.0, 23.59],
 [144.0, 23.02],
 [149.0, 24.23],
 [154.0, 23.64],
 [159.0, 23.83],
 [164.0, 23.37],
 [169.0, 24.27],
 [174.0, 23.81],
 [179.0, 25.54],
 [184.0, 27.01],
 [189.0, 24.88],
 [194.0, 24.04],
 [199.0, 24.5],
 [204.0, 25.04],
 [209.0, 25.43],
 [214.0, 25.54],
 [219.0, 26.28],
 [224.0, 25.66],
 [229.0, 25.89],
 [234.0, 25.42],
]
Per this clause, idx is 23.7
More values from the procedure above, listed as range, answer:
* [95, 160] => 19.8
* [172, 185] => 25.3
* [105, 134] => 17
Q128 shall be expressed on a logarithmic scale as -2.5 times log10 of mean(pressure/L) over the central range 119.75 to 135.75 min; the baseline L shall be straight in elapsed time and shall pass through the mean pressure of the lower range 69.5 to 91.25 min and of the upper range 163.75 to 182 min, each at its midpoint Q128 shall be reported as 0.21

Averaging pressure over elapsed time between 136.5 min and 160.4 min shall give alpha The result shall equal 23.7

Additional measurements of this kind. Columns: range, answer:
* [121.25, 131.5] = 20.1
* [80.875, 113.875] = 19.7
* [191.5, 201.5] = 24.3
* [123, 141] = 21.9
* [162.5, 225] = 25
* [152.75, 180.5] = 24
